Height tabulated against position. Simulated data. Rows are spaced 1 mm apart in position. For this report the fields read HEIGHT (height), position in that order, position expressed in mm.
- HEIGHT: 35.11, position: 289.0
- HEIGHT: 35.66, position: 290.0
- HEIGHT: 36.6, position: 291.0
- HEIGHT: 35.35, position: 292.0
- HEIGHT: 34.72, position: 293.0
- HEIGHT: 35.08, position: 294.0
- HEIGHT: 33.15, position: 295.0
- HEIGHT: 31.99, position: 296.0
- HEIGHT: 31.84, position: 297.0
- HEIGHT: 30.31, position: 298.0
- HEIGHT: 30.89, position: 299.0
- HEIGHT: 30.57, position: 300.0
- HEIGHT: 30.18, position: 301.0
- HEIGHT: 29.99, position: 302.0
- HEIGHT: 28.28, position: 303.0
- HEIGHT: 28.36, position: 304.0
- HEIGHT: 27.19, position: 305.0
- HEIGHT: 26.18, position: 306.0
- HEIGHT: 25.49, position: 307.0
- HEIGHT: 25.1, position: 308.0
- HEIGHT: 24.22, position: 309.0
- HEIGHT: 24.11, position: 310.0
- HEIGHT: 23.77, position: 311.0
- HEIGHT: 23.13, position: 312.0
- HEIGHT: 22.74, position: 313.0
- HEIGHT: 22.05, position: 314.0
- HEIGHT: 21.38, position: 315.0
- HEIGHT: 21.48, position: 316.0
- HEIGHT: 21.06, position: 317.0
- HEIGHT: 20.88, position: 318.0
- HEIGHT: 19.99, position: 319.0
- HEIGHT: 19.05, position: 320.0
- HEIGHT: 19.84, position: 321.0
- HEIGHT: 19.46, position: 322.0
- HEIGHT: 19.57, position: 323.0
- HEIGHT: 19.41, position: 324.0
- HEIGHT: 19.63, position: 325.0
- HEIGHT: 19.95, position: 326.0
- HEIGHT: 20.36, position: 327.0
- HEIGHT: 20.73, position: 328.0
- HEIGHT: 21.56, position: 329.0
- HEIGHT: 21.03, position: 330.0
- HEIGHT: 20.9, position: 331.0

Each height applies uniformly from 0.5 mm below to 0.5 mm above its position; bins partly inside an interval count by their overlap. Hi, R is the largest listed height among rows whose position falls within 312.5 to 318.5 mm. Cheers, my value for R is 22.74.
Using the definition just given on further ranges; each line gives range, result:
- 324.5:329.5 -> 21.56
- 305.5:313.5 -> 26.18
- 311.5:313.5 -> 23.13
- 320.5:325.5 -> 19.84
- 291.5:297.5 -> 35.35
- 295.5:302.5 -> 31.99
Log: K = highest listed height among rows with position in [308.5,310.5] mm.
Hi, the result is 24.22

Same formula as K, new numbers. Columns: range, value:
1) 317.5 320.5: 20.88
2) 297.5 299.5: 30.89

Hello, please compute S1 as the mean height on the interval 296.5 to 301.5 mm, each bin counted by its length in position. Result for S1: 30.8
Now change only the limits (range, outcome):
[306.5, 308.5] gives 25.3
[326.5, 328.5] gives 20.5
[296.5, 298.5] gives 31.1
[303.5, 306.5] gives 27.2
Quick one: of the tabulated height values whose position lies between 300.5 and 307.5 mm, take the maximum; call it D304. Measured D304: 30.18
